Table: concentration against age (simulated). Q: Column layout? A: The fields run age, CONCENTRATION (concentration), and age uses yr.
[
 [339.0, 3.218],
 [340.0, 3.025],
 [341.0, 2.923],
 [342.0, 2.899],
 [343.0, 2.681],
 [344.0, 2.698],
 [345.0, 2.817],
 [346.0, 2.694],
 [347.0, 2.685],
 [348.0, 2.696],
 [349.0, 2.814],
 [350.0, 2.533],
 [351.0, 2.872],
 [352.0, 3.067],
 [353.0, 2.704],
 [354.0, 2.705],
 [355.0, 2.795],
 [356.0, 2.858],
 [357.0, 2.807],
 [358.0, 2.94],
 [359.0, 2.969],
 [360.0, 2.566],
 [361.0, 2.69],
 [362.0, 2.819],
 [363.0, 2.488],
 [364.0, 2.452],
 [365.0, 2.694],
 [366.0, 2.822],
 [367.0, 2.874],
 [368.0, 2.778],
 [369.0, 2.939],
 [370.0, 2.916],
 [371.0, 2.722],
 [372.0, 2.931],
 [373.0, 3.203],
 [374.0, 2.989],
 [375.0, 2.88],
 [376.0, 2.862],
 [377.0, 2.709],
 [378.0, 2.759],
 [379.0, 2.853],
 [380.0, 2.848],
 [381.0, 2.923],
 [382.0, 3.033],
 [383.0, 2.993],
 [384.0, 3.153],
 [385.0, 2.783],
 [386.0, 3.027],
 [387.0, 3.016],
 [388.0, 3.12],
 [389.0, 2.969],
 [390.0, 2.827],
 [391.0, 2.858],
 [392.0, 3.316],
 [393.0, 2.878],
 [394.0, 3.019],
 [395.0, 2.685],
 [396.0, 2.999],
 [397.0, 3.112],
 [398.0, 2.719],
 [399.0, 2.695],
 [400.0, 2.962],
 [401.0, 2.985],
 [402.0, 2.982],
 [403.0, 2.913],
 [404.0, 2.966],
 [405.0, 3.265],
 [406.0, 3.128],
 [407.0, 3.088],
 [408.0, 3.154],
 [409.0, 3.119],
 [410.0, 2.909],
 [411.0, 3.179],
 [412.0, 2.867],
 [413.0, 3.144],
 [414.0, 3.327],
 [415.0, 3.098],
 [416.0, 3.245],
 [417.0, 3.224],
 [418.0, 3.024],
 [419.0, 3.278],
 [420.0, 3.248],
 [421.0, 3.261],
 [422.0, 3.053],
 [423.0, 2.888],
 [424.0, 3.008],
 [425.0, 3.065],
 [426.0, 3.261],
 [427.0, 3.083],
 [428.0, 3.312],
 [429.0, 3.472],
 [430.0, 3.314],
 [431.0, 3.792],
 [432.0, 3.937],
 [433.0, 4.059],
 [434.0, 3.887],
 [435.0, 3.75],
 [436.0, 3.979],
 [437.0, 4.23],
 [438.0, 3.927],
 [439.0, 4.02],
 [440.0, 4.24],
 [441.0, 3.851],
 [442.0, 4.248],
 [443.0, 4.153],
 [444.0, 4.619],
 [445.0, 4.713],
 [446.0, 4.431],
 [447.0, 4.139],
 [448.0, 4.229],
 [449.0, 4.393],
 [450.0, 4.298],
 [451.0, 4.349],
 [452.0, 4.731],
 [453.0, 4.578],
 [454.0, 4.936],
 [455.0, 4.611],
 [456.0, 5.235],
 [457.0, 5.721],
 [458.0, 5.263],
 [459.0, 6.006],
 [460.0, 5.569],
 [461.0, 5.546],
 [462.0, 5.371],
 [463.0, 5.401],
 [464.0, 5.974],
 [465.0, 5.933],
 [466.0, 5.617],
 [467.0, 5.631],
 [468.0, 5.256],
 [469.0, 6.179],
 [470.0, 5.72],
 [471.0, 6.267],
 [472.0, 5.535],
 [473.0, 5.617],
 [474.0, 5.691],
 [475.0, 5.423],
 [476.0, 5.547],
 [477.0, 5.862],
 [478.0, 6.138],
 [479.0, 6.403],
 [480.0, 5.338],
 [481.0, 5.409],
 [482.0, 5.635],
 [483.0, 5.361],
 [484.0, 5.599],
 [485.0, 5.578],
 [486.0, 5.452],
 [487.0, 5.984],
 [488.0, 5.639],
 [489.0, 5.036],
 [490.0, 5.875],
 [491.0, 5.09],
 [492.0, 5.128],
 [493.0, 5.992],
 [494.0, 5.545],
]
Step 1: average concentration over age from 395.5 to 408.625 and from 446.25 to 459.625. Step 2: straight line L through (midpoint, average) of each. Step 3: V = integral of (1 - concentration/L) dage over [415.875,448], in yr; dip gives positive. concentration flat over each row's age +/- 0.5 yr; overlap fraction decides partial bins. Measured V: 3.0 yr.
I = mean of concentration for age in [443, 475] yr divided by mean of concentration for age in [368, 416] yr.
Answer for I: 1.75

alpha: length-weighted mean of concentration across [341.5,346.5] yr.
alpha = 2.76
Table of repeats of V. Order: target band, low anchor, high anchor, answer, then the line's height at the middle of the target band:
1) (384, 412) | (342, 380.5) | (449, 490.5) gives 5.36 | 3.7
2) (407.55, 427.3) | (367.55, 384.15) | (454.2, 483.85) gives 4.75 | 4.12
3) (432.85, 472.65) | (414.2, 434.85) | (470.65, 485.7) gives -2.51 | 4.57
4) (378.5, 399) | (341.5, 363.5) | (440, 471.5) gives 3.52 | 3.57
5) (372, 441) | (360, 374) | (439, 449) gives 7.20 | 3.56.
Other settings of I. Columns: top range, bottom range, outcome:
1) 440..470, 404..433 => 1.55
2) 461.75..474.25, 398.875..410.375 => 1.89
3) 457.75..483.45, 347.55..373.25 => 2.04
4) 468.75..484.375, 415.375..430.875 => 1.79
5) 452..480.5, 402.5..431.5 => 1.76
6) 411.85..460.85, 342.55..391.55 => 1.40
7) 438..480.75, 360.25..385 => 1.81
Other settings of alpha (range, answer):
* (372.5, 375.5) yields 3.02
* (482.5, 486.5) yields 5.5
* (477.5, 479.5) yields 6.27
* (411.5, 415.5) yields 3.11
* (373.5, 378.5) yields 2.84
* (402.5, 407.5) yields 3.07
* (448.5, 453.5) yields 4.47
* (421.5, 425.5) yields 3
